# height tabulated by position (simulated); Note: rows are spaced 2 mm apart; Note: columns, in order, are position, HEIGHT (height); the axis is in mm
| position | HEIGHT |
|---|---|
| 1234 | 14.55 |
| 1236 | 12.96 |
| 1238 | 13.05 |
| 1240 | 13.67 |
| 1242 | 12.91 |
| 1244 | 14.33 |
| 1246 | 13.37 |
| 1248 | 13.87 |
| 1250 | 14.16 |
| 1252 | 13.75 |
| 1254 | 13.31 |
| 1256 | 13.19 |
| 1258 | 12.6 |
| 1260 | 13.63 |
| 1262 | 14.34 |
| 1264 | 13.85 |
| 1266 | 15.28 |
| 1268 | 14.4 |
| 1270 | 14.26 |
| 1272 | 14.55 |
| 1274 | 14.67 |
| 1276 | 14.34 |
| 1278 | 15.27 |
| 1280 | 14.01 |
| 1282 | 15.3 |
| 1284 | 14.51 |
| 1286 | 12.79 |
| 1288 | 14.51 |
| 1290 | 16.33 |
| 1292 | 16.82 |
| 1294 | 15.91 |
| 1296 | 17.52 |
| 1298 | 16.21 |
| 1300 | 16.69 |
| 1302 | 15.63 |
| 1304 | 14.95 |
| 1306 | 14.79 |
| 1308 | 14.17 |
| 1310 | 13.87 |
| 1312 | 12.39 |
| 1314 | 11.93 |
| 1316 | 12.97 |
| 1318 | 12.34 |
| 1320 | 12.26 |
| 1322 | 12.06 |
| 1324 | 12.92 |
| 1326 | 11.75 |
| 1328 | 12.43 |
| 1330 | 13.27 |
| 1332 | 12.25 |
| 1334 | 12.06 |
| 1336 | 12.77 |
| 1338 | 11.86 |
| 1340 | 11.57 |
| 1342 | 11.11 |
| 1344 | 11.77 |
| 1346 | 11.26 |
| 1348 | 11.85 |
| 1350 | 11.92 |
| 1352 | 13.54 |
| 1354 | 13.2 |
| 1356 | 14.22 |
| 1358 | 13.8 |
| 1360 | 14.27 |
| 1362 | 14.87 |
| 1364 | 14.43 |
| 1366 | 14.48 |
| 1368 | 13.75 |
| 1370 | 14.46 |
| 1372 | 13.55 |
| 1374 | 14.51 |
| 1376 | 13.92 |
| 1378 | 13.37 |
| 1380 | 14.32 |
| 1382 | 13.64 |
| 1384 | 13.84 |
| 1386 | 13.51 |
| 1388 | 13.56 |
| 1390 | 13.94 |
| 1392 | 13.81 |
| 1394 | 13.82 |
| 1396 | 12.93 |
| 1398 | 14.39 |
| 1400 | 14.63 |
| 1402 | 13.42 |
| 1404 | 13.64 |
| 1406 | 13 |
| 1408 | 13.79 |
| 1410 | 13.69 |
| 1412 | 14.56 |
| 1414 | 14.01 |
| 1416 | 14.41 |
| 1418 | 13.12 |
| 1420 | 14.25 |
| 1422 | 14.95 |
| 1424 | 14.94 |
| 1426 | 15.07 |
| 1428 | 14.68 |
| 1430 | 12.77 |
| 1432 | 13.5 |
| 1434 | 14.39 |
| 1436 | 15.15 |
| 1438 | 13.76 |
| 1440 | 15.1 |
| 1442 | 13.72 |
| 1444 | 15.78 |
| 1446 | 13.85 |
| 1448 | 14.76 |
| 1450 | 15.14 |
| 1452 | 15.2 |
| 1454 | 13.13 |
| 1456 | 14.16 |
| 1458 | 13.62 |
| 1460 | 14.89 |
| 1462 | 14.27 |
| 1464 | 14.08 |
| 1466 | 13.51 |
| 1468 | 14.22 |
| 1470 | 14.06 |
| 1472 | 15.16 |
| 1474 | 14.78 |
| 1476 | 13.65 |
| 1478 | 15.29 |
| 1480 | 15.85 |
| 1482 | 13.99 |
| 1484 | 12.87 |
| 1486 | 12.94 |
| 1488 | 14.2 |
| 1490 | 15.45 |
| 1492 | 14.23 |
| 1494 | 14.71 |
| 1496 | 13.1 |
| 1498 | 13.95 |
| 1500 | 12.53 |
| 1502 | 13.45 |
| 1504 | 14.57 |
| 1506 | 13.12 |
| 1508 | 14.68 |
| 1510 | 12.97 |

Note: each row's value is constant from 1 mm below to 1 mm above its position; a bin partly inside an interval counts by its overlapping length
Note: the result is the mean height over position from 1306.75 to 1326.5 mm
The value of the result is 12.7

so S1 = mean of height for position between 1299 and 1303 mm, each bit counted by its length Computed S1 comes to 16.2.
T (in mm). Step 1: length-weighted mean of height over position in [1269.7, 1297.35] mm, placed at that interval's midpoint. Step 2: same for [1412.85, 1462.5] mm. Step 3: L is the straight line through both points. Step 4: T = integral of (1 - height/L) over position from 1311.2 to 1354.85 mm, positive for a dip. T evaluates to 7.7 mm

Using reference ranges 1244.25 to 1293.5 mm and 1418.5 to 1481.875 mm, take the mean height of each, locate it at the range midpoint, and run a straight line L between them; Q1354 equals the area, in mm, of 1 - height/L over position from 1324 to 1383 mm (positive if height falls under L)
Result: 5.2 mm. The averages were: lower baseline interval 14.3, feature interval 13.1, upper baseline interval 14.4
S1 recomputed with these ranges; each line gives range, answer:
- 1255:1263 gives 13.4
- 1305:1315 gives 13.4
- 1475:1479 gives 14.5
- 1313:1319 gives 12.4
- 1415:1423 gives 14.2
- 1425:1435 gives 14.1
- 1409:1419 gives 14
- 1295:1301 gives 16.8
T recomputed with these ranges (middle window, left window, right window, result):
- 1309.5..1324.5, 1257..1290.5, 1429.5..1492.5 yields 1.89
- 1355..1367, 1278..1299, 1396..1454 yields 0.35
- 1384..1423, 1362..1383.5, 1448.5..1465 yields 0.84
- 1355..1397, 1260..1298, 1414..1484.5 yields 1.86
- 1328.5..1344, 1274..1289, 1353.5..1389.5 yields 2.24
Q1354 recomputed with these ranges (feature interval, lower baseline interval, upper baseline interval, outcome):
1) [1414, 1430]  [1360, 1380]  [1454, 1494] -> -0.2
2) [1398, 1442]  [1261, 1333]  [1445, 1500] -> 0.3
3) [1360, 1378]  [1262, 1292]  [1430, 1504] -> 0.3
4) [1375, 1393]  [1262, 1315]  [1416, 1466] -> 0.9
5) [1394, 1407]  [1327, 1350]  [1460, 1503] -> -0.8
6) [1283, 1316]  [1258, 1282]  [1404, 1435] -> -1.3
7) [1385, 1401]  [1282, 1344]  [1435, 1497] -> 0.2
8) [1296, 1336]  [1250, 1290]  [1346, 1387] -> 1.3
